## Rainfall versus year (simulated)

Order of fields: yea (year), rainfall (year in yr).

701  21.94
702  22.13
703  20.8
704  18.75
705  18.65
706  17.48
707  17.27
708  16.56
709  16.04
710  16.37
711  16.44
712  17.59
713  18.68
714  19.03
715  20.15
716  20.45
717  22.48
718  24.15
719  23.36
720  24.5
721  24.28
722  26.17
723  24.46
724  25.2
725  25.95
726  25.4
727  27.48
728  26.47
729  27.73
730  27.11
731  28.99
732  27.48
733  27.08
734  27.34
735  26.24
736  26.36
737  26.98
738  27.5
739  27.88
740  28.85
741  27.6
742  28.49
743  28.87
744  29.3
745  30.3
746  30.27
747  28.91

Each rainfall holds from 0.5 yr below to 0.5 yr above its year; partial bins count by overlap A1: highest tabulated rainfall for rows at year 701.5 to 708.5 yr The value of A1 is 22.13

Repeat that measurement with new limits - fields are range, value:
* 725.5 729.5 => 27.73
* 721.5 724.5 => 26.17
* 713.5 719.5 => 24.15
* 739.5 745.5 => 30.3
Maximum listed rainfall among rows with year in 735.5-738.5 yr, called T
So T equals 27.5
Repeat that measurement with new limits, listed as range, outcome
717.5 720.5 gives 24.5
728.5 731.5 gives 28.99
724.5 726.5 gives 25.95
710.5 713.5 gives 18.68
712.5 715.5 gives 20.15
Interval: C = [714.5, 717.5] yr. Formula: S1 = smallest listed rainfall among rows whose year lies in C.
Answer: 20.15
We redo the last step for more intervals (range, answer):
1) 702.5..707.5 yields 17.27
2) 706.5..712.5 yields 16.04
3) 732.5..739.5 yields 26.24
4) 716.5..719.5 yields 22.48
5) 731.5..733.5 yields 27.08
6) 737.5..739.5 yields 27.5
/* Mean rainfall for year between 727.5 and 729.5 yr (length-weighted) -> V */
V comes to 27.1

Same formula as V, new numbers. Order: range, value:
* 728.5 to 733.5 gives 27.7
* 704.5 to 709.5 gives 17.2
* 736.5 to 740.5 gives 27.8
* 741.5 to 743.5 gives 28.7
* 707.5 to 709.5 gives 16.3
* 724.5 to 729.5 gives 26.6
